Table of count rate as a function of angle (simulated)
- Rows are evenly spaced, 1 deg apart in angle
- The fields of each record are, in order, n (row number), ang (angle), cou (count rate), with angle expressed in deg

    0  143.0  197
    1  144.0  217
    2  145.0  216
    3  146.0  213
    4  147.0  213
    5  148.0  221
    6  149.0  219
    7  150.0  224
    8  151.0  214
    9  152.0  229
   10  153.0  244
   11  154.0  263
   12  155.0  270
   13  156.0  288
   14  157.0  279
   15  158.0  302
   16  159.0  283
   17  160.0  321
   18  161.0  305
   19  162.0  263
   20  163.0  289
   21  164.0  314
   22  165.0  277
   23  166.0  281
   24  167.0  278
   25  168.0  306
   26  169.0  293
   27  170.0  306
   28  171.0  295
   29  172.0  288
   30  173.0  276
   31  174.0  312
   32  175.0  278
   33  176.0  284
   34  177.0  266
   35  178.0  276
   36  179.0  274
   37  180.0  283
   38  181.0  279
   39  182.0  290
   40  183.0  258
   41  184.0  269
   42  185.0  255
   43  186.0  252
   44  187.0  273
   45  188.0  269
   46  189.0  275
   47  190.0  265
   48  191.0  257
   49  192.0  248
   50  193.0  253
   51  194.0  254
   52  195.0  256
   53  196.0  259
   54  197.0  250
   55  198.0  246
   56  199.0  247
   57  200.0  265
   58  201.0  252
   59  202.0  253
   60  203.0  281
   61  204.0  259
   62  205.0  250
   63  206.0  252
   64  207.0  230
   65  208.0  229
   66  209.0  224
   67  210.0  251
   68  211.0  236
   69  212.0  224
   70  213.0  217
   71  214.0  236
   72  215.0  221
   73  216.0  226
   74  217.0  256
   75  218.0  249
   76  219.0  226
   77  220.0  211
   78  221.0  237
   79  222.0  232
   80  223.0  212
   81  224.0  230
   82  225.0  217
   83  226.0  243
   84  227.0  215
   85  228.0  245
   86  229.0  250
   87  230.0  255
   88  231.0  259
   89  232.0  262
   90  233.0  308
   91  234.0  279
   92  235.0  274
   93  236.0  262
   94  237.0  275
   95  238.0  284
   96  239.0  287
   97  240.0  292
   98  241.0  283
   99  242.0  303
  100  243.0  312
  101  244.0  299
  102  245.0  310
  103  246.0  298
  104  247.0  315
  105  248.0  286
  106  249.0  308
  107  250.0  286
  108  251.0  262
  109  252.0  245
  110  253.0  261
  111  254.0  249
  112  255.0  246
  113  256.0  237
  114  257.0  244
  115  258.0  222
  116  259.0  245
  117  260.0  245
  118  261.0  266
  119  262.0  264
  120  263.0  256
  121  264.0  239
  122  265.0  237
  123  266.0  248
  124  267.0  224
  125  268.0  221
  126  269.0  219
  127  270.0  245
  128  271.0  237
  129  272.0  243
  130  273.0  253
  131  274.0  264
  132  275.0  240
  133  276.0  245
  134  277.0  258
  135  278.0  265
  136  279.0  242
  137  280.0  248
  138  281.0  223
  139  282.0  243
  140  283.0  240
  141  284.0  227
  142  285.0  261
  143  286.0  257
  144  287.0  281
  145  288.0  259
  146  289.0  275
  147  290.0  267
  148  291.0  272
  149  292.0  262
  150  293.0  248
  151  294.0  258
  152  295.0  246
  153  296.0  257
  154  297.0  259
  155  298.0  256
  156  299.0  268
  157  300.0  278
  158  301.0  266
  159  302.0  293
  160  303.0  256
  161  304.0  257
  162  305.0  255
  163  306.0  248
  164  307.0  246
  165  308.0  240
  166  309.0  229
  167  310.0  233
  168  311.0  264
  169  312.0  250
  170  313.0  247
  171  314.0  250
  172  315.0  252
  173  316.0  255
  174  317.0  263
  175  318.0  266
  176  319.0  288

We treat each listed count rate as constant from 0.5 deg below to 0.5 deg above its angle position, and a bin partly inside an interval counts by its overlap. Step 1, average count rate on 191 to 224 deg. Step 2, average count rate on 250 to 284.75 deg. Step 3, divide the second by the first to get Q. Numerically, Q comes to 1.01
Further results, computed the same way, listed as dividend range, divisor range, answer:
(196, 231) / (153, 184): 0.84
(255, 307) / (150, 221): 0.96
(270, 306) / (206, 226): 1.11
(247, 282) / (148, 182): 0.90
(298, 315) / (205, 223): 1.10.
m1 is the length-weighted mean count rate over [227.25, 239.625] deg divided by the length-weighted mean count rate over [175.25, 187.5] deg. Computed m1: 0.99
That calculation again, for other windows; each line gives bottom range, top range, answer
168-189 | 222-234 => 0.88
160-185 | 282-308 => 0.91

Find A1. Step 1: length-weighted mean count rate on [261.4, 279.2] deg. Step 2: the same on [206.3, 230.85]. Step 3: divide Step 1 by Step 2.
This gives 1.05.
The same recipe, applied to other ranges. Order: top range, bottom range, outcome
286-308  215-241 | 1.04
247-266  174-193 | 0.95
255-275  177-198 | 0.92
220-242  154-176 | 0.89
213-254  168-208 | 0.98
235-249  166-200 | 1.08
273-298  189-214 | 1.02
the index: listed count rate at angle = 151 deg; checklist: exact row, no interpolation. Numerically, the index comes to 214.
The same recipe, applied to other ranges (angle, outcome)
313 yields 247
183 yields 258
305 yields 255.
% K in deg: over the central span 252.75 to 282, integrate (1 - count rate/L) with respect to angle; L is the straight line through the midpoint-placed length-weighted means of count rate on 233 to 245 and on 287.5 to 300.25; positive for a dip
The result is 3.22 deg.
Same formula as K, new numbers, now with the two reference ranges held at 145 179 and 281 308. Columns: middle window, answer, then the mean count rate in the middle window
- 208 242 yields 2.1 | 248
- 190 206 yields 0.7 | 256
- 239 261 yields -1.0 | 274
